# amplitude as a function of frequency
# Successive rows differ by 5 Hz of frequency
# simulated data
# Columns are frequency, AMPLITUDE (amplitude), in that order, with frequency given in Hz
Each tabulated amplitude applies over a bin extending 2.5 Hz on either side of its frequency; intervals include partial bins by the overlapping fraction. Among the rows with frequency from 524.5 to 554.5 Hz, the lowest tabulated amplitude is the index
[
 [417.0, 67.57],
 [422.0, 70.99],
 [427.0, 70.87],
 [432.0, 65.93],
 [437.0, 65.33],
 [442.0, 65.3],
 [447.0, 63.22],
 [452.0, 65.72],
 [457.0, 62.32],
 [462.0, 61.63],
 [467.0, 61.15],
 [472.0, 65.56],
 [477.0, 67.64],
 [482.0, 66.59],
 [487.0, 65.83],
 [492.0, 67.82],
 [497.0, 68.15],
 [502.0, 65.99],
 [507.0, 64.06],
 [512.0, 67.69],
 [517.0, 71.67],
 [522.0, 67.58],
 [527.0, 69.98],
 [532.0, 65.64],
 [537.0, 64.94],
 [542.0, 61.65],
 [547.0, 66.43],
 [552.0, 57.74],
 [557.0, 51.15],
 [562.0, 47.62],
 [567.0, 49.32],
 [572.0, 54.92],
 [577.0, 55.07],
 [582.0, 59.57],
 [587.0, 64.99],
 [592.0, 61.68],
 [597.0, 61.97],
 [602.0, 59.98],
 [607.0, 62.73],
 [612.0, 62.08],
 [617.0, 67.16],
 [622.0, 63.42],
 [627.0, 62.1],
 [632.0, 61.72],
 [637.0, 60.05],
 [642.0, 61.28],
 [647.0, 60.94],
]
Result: 57.74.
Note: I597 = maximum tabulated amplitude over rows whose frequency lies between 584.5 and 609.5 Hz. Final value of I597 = 64.99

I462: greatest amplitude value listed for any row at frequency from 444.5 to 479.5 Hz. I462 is 67.64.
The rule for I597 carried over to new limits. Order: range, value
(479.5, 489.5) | 66.59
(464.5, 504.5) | 68.15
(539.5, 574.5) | 66.43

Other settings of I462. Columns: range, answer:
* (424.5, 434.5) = 70.87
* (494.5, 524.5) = 71.67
